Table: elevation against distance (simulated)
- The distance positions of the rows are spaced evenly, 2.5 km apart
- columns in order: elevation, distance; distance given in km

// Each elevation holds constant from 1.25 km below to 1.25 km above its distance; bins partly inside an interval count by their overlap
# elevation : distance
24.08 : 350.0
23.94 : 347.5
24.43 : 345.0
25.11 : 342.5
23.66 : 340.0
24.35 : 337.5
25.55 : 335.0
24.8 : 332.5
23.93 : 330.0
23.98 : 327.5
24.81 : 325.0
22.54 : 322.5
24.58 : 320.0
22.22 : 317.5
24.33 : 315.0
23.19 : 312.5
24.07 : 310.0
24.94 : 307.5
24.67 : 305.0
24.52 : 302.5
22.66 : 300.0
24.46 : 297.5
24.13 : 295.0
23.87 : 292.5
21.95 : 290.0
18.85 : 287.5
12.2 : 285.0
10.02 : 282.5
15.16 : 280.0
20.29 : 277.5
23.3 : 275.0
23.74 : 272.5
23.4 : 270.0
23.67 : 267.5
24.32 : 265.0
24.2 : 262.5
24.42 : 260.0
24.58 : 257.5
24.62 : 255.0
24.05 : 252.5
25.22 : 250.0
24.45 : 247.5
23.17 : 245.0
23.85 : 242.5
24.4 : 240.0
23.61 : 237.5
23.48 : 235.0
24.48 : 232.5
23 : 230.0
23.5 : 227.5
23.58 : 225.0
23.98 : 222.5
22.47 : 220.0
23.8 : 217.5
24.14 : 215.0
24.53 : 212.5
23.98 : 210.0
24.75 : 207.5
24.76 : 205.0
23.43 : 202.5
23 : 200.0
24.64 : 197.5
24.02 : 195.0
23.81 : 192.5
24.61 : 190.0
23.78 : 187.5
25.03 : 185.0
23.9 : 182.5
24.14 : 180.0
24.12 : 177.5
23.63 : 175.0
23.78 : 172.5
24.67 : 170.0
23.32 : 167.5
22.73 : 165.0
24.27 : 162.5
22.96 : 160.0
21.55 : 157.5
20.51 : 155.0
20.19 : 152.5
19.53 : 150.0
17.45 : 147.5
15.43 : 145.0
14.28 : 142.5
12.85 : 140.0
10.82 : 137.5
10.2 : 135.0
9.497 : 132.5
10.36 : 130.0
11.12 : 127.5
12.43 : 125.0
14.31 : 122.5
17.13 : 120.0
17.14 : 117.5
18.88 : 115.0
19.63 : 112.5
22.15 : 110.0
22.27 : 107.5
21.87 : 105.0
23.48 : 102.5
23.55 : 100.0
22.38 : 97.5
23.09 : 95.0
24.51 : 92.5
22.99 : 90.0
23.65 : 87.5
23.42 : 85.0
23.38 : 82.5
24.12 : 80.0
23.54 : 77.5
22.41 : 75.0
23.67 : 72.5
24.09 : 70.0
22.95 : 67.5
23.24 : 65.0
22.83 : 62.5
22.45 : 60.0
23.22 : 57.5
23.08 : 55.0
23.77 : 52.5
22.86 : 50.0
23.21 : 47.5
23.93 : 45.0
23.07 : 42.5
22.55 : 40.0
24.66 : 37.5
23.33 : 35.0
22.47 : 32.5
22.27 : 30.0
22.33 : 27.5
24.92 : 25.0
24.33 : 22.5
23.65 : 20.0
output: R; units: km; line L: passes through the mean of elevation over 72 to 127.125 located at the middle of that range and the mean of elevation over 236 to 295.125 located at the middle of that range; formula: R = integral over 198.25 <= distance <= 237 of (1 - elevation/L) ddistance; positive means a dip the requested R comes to -3.5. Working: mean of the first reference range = 21.2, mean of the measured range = 23.8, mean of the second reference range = 22.1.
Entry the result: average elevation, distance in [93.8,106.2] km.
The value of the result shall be 22.9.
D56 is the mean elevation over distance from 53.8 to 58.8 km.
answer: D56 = 23.1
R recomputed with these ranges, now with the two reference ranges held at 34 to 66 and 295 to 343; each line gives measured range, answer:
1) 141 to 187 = 3.7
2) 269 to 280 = 1.0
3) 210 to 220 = -0.1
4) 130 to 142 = 6.4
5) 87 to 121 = 2.6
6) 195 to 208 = -0.2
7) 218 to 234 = 0.2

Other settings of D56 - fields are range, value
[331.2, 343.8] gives 24.7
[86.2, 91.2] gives 23.3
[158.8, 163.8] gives 23.6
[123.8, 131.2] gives 11.3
